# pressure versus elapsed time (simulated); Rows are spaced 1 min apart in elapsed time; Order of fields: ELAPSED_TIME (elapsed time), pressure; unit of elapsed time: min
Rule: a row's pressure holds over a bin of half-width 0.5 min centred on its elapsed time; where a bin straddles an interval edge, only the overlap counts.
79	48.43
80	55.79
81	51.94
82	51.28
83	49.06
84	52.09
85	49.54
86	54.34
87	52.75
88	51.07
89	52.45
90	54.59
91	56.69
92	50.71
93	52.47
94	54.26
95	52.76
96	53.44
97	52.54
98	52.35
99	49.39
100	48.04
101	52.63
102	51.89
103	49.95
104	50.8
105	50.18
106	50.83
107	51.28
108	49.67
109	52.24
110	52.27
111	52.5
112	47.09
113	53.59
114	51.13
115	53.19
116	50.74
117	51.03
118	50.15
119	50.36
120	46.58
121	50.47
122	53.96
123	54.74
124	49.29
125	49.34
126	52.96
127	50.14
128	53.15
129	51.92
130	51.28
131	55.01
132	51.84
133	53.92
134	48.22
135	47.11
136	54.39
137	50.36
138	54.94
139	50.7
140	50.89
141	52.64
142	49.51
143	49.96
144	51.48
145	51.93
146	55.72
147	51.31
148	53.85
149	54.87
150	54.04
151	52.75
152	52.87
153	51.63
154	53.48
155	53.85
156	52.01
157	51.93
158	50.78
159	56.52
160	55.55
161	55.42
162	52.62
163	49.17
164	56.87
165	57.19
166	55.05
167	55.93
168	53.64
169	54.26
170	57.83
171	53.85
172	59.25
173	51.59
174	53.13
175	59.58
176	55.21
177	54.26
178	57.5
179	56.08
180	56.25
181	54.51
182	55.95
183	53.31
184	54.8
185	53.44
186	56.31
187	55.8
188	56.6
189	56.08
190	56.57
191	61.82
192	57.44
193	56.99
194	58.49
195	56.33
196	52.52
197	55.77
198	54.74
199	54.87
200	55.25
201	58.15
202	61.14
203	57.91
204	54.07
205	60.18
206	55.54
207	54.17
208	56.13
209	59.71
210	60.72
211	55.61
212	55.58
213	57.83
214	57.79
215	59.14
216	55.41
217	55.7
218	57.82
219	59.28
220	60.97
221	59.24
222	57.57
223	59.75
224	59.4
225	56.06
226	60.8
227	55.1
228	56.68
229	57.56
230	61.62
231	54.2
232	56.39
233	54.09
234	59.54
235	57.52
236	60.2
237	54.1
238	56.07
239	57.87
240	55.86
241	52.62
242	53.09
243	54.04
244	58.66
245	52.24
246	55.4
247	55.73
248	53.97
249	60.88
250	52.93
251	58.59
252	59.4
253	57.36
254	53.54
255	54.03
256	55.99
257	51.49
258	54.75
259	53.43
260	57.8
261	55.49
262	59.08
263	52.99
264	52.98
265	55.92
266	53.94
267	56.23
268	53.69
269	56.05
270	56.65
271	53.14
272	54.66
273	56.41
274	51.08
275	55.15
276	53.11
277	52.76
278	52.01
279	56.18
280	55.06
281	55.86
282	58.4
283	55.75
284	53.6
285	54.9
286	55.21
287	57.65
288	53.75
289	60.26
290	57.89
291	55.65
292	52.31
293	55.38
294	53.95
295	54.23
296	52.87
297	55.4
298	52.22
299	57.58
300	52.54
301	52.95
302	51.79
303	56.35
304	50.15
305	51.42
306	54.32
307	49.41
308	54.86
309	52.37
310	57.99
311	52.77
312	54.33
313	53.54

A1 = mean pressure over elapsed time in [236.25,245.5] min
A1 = 55.1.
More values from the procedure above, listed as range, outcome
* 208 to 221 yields 57.9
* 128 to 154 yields 52.2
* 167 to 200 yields 55.8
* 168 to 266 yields 56.4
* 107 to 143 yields 51.3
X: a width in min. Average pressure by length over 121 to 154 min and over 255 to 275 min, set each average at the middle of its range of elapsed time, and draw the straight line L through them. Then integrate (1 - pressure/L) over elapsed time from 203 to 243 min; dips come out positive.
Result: -2.42 min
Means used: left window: 52.1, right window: 54.8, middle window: 57.2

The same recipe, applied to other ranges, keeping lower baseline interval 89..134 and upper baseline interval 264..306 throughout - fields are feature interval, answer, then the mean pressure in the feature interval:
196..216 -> -1.37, 56.9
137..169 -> -0.50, 53.2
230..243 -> -0.56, 56.1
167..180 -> -0.70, 55.6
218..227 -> -0.89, 58.8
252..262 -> -0.22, 55.3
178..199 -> -1.21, 56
